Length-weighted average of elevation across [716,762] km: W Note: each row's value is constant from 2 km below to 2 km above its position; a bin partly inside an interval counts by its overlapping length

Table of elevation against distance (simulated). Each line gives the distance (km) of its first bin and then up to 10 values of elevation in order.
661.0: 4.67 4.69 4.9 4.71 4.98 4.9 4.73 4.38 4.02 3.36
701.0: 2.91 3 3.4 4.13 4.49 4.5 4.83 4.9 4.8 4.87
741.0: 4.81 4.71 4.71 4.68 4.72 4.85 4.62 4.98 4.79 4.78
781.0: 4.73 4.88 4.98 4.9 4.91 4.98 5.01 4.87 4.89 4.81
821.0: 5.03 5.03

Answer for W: 4.74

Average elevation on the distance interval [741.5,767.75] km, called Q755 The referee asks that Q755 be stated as 4.73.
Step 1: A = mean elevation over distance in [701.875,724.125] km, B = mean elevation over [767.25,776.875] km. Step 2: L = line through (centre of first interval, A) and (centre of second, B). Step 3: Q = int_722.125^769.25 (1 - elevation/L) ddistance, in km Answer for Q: -3.81 km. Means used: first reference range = 3.9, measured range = 4.78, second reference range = 4.86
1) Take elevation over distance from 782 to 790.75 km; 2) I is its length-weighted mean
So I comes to 4.91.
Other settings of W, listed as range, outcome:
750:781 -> 4.77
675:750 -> 4.33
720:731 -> 4.77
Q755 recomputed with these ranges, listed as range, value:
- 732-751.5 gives 4.78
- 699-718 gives 3.54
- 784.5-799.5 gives 4.92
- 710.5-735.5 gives 4.59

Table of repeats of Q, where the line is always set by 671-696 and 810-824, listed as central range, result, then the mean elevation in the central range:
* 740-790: 0.0 km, 4.78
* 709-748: 0.7 km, 4.61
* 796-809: -0.2 km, 4.96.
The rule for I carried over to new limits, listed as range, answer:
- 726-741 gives 4.85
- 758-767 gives 4.73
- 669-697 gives 4.55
